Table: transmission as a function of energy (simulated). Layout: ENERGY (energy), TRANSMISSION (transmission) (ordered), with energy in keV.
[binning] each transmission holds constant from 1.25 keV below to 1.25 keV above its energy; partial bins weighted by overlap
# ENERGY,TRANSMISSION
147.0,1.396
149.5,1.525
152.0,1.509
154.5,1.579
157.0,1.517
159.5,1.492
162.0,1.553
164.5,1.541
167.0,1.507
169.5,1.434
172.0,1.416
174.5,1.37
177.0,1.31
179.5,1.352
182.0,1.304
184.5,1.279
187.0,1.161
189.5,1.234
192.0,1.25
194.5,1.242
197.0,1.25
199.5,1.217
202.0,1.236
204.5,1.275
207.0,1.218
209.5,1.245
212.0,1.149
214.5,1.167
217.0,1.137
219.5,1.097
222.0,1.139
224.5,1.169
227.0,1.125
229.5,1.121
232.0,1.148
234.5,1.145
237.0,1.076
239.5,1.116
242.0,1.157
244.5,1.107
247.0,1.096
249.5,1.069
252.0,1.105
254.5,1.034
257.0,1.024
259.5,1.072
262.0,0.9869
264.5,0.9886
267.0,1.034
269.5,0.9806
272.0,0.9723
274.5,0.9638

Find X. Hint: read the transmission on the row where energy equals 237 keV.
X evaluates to 1.076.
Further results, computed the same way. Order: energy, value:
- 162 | 1.553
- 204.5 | 1.275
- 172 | 1.416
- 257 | 1.024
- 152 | 1.509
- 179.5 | 1.352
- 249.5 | 1.069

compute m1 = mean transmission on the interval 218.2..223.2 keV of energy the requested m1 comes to 1.12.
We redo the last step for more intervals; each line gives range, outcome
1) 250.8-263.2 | 1.04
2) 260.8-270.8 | 0.997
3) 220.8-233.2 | 1.14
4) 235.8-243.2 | 1.12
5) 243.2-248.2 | 1.1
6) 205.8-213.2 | 1.2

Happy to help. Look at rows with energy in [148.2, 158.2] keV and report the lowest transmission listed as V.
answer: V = 1.509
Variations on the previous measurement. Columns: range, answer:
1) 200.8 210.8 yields 1.218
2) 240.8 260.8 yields 1.024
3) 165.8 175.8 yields 1.37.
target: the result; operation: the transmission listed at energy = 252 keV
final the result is 1.105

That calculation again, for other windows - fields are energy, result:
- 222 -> 1.139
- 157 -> 1.517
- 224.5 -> 1.169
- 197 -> 1.25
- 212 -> 1.149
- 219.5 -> 1.097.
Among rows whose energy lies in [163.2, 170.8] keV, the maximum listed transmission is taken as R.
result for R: 1.541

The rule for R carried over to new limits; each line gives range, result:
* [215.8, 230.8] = 1.169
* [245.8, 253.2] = 1.105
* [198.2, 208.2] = 1.275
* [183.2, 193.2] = 1.279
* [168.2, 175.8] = 1.434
